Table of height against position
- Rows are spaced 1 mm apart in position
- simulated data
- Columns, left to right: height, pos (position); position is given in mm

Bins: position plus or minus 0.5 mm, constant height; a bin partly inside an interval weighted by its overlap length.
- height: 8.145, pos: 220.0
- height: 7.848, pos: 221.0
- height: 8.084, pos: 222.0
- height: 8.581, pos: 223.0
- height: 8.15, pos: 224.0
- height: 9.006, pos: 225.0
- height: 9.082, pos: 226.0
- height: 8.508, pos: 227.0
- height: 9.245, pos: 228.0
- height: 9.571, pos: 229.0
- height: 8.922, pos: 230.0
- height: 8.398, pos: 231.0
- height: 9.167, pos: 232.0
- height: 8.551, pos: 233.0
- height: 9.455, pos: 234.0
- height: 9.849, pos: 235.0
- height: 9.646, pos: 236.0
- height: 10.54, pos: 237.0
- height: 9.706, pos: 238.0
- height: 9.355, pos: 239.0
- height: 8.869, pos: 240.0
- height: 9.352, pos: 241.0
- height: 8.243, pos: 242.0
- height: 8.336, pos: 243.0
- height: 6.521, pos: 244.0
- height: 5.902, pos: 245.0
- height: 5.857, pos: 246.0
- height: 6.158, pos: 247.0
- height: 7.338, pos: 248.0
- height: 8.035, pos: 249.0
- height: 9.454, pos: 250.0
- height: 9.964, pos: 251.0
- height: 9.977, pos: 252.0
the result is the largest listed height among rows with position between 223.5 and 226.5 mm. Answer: 9.082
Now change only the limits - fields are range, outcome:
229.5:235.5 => 9.849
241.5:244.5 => 8.336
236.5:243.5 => 10.54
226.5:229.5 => 9.571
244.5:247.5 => 6.158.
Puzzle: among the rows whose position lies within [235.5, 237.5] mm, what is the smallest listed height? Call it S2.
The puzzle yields 9.646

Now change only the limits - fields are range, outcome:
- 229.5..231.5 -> 8.398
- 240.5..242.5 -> 8.243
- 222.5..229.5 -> 8.15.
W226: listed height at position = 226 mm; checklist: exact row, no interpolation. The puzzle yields 9.082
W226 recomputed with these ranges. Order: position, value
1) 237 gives 10.54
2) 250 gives 9.454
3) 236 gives 9.646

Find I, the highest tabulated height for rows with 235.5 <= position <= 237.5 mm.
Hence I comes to 10.54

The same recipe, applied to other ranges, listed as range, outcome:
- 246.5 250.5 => 9.454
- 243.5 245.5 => 6.521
